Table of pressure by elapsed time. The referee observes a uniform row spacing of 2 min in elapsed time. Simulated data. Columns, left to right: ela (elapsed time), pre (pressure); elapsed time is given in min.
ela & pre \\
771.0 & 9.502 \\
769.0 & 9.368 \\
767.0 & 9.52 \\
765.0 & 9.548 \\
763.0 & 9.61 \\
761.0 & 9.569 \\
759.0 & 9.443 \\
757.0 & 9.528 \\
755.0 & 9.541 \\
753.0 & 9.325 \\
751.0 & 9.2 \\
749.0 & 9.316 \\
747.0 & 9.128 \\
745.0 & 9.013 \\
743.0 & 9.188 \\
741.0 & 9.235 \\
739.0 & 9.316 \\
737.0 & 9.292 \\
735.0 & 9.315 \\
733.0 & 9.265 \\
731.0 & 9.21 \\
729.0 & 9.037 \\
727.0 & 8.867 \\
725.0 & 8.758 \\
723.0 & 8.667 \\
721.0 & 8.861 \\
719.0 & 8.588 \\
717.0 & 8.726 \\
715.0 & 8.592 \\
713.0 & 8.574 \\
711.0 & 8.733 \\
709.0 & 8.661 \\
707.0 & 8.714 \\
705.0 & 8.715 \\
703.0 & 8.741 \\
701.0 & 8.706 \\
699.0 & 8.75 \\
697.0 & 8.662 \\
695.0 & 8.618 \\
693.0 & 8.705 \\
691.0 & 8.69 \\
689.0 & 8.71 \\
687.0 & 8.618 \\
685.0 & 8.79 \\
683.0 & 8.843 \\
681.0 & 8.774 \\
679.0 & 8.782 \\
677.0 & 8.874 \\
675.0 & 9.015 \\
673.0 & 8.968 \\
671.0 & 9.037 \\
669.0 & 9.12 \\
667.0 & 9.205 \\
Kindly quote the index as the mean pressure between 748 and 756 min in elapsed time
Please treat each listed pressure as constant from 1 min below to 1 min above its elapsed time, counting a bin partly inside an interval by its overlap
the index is 9.35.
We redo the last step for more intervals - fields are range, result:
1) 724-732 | 8.97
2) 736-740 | 9.3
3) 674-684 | 8.86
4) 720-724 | 8.76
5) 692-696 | 8.66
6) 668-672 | 9.08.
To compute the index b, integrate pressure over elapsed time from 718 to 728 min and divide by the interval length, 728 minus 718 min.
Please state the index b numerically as 8.75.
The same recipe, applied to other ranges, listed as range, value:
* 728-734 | 9.17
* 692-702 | 8.69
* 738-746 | 9.19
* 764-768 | 9.53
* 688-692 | 8.7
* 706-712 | 8.7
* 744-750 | 9.15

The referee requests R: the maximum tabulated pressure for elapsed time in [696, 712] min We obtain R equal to 8.75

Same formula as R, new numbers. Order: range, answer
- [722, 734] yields 9.265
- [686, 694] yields 8.71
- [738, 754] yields 9.325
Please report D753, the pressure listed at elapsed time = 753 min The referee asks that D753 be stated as 9.325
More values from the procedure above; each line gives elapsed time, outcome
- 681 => 8.774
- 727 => 8.867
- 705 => 8.715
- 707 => 8.714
